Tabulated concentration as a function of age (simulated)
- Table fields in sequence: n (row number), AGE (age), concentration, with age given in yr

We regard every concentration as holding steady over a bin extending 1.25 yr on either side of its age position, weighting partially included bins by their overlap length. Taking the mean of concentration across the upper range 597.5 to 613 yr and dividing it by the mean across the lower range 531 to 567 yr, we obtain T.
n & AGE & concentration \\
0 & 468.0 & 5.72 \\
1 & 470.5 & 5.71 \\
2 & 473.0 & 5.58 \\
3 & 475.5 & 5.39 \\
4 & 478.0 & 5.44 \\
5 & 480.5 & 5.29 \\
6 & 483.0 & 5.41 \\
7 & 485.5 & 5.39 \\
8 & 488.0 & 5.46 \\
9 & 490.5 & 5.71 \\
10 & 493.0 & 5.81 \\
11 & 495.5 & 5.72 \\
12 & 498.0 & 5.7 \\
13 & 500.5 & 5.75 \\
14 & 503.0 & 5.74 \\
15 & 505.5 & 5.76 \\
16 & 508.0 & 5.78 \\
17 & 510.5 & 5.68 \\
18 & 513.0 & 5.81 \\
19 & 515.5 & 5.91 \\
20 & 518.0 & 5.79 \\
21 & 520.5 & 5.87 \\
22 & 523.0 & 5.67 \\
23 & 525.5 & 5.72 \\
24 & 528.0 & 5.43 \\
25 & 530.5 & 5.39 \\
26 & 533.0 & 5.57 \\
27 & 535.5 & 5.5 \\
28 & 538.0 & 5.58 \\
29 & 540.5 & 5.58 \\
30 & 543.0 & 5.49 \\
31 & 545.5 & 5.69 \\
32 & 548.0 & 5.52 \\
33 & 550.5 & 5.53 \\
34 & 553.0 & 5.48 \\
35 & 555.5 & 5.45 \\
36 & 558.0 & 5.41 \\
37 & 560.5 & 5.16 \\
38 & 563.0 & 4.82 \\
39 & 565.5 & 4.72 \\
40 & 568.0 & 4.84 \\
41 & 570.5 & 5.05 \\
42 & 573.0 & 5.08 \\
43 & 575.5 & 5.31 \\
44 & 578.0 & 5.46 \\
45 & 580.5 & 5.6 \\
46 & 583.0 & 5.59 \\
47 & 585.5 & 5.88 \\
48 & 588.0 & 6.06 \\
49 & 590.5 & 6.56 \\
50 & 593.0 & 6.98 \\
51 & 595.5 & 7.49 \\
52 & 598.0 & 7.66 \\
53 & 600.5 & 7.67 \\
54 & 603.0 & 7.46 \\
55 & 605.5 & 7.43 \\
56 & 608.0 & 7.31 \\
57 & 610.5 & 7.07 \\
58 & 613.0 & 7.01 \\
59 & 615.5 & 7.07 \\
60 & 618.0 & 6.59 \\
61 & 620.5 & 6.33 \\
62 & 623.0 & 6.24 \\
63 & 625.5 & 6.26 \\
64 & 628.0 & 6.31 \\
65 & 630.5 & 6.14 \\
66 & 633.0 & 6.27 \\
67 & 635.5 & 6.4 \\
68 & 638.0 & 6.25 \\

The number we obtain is 1.4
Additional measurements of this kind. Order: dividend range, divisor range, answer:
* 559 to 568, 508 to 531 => 0.86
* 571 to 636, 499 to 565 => 1.17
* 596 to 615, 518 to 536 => 1.31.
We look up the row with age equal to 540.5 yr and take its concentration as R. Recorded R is 5.58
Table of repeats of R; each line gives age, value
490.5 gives 5.71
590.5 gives 6.56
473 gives 5.58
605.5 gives 7.43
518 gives 5.79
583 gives 5.59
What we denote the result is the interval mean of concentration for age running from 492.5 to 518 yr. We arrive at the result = 5.77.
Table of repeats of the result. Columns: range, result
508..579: 5.45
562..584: 5.16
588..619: 7.15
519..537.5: 5.59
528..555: 5.53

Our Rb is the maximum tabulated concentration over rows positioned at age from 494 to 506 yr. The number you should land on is 5.76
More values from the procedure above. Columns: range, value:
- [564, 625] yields 7.67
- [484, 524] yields 5.91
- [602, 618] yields 7.46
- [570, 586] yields 5.88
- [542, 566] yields 5.69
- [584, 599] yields 7.66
